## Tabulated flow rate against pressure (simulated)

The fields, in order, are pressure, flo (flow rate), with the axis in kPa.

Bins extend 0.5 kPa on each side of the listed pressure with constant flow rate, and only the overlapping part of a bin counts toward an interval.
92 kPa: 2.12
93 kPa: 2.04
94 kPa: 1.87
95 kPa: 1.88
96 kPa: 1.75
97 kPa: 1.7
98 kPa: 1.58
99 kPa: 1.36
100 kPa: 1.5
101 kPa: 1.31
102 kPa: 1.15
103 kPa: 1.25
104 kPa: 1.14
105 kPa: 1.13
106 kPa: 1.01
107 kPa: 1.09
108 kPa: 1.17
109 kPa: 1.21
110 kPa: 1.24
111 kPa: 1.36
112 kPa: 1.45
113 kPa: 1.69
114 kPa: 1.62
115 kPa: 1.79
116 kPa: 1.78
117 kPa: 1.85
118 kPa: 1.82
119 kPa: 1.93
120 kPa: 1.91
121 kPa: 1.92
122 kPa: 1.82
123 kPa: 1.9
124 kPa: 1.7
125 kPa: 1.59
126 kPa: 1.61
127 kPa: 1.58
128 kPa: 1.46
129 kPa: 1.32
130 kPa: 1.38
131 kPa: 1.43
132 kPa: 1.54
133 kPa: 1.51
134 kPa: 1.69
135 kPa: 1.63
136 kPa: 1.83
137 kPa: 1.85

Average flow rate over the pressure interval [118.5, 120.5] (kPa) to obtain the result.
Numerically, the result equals 1.92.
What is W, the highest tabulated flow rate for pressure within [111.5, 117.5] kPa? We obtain 1.85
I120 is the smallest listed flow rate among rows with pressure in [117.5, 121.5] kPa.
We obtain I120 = 1.82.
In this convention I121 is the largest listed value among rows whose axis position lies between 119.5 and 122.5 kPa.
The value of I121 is 1.92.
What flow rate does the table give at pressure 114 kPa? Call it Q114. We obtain 1.62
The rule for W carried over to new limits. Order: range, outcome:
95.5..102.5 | 1.75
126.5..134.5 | 1.69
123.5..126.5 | 1.7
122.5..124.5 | 1.9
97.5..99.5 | 1.58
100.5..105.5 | 1.31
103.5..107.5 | 1.14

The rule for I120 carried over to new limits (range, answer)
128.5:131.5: 1.32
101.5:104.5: 1.14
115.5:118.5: 1.78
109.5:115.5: 1.24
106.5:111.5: 1.09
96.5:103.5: 1.15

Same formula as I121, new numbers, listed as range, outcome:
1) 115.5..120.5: 1.93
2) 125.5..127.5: 1.61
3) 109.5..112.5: 1.45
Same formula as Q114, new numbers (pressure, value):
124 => 1.7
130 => 1.38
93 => 2.04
